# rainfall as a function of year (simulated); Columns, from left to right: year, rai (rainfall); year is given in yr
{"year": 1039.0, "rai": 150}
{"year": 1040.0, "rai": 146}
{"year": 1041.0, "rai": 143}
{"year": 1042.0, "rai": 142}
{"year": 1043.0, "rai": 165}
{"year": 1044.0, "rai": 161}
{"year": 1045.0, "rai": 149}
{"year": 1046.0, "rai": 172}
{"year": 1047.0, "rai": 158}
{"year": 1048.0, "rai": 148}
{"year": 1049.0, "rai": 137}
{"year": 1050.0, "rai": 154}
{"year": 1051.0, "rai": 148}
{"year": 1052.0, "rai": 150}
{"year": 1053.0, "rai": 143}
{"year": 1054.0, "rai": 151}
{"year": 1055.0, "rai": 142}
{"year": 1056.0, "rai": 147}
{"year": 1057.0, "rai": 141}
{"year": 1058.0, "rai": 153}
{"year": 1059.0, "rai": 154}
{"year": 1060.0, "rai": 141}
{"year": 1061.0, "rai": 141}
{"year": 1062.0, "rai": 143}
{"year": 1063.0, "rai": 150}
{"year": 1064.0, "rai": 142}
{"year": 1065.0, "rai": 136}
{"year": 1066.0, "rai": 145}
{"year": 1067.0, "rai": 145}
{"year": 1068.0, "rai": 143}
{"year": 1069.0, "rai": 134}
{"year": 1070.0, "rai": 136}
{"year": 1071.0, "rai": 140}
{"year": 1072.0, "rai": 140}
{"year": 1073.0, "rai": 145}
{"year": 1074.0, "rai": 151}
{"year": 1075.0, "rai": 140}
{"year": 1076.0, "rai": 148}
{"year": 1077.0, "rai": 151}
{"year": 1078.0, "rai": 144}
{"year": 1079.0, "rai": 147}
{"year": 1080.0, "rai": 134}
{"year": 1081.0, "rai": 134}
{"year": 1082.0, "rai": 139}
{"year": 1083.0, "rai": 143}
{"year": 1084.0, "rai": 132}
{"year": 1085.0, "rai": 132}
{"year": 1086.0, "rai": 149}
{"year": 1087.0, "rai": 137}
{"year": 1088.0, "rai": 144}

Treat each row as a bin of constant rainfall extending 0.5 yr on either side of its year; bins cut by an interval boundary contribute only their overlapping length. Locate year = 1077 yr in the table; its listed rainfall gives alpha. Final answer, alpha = 151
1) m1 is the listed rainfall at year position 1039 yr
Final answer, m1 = 150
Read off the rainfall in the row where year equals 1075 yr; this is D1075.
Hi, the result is 140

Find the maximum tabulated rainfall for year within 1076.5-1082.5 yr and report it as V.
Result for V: 151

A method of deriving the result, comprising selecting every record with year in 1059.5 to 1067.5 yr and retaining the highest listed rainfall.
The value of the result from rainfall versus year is 150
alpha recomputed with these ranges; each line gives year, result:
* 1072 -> 140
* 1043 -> 165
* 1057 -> 141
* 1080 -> 134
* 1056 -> 147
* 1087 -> 137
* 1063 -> 150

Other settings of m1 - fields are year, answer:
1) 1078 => 144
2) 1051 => 148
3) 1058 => 153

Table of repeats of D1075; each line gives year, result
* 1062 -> 143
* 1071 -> 140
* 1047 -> 158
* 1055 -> 142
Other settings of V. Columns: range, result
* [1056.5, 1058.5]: 153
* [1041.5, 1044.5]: 165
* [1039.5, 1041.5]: 146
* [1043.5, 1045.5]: 161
